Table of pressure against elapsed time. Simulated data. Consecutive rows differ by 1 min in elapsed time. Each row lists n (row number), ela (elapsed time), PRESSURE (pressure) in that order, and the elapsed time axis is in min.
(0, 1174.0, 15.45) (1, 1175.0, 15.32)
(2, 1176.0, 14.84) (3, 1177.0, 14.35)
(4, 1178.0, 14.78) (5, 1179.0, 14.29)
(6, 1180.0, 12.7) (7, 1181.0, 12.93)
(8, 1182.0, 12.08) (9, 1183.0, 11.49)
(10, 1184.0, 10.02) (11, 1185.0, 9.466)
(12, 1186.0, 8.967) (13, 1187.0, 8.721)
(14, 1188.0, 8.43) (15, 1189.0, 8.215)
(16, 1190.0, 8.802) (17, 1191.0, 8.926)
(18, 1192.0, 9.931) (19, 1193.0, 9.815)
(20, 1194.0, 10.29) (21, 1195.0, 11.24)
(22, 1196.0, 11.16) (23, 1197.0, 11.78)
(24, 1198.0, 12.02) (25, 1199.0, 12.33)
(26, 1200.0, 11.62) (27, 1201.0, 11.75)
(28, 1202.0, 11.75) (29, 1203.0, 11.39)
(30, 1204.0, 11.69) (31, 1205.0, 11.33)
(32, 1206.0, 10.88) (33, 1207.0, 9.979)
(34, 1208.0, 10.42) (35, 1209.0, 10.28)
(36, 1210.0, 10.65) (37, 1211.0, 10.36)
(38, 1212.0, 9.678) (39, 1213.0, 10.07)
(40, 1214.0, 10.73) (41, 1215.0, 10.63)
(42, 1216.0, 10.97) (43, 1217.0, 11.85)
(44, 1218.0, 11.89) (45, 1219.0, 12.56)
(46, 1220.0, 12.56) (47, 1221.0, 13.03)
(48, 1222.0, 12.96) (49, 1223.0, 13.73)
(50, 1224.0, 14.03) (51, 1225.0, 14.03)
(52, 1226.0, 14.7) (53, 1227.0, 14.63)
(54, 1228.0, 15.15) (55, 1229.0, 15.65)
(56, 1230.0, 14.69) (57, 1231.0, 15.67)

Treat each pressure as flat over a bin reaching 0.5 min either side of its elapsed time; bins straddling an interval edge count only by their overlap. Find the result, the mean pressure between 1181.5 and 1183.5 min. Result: 11.8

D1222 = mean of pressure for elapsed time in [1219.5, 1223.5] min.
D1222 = 13.1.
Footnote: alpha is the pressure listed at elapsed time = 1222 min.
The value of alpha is 12.96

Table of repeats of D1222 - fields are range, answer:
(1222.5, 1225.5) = 13.9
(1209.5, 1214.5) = 10.3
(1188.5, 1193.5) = 9.14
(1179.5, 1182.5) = 12.6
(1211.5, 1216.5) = 10.4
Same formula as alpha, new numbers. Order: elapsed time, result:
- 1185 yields 9.466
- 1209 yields 10.28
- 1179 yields 14.29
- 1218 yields 11.89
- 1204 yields 11.69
